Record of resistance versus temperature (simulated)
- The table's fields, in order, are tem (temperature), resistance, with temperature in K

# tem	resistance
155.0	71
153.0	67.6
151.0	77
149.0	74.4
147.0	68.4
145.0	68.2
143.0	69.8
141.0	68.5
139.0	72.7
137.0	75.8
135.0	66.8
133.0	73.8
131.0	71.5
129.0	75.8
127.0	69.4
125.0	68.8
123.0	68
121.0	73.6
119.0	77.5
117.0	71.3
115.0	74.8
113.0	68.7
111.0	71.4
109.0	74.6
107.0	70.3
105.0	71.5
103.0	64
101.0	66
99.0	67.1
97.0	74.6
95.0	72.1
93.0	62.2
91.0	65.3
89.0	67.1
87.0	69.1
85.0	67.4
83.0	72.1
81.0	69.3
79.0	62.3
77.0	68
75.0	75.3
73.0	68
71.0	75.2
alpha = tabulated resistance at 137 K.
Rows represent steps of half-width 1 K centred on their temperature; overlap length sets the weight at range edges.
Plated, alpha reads 75.8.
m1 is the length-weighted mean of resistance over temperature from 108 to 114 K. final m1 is 71.6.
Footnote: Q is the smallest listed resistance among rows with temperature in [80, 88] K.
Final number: 67.4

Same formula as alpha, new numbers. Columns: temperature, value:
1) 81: 69.3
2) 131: 71.5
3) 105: 71.5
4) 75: 75.3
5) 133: 73.8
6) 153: 67.6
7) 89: 67.1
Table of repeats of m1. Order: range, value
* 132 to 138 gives 72.1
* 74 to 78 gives 71.7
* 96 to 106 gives 68.6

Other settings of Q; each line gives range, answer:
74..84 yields 62.3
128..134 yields 71.5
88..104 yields 62.2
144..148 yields 68.2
